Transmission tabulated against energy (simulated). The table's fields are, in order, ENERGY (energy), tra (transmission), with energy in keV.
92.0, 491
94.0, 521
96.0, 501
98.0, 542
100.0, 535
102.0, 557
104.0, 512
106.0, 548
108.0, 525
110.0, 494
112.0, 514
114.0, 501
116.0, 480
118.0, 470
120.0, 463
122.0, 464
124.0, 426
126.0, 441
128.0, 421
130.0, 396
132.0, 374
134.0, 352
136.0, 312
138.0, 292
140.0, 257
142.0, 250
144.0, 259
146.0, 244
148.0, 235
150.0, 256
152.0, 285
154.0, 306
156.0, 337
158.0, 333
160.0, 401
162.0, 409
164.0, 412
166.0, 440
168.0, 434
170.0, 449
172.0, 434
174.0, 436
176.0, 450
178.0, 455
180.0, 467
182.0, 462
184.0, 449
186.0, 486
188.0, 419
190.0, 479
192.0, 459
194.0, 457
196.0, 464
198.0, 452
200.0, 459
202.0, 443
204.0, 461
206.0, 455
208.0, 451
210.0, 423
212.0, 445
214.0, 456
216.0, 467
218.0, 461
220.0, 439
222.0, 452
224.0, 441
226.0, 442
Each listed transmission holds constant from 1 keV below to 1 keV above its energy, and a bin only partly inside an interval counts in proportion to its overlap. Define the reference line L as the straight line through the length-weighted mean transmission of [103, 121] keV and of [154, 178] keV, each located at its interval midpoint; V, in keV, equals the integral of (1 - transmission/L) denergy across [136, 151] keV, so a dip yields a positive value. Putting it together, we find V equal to 6.30 keV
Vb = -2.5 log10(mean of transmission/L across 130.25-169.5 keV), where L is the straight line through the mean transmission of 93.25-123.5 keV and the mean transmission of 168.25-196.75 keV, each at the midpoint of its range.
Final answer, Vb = 0.40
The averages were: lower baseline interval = 507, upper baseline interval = 454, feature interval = 329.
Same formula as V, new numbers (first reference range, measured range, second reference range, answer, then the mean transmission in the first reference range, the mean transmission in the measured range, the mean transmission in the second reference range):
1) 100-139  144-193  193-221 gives 6.2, 452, 395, 452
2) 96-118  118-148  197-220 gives 8.9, 518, 354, 452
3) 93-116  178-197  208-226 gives 0.3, 521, 460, 448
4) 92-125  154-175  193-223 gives 3.1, 503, 404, 452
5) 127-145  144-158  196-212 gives 2.9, 324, 280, 450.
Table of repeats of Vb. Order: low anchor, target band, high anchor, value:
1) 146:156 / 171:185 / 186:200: -0.15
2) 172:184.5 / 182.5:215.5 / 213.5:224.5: 0.00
